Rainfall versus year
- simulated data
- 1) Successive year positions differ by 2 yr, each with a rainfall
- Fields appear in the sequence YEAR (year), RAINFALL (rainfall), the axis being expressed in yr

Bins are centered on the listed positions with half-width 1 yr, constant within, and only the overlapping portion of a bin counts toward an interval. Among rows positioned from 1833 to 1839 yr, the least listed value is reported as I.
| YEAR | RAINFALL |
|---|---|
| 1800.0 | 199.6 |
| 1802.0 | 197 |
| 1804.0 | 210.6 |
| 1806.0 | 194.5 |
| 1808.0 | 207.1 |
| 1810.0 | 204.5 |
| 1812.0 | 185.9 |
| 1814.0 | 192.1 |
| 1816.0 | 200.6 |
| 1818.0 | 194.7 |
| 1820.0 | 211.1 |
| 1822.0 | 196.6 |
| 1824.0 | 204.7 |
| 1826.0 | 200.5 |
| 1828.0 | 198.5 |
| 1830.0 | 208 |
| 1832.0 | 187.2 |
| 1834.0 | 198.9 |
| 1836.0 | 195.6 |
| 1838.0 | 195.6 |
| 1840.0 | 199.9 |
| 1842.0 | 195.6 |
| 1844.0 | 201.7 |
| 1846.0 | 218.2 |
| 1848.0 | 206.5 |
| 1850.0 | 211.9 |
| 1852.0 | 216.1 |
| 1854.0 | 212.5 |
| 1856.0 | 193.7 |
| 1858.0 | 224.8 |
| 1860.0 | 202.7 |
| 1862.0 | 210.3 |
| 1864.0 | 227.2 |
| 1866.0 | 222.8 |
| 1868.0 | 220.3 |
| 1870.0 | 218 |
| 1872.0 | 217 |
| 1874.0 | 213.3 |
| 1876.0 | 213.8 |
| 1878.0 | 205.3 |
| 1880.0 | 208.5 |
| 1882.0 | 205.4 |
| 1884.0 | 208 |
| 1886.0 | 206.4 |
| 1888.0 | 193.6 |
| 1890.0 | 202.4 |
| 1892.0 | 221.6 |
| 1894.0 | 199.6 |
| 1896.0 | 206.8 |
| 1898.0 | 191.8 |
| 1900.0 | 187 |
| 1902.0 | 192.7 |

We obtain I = 195.6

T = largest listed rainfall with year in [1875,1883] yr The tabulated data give 213.8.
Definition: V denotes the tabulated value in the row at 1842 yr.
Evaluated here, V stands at 195.6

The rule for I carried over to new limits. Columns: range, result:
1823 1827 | 200.5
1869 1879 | 205.3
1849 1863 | 193.7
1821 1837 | 187.2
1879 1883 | 205.4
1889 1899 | 191.8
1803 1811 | 194.5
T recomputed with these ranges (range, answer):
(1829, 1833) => 208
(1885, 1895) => 221.6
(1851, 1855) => 216.1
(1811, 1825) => 211.1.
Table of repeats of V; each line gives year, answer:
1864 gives 227.2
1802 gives 197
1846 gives 218.2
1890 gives 202.4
